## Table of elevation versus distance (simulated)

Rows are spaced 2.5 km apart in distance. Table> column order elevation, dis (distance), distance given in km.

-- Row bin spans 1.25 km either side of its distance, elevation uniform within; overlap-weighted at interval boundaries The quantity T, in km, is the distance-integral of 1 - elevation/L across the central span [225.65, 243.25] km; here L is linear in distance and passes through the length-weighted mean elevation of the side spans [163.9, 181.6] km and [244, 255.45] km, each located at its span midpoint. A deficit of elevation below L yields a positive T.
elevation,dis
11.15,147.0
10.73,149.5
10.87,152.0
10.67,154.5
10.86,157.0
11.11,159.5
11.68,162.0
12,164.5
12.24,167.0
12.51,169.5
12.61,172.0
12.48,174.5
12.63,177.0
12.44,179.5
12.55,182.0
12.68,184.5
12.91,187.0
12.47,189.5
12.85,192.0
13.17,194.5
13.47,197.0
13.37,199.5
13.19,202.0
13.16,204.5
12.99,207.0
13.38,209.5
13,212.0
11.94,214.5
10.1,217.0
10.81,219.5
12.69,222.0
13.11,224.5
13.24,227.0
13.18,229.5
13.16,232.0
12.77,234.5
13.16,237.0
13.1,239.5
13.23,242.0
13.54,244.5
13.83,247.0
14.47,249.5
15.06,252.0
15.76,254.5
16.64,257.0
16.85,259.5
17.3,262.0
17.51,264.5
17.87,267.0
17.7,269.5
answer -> 1.27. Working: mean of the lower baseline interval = 12.4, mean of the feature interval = 13.1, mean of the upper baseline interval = 14.6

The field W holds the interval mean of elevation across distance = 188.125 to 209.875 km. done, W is 13.1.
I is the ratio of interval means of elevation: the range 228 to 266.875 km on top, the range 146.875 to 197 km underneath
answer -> 1.2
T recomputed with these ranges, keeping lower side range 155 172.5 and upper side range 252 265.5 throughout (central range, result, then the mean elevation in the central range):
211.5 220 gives 1.8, 11.4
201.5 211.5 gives 0.6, 13.2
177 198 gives 0.3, 12.8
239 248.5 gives 1.4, 13.5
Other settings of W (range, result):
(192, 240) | 12.8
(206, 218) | 12.3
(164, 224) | 12.6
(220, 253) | 13.4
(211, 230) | 12.2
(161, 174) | 12.2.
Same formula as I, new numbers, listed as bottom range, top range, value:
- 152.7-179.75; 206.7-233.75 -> 1.05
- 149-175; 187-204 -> 1.13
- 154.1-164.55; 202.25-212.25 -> 1.17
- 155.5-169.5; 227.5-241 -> 1.12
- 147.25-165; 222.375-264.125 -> 1.29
